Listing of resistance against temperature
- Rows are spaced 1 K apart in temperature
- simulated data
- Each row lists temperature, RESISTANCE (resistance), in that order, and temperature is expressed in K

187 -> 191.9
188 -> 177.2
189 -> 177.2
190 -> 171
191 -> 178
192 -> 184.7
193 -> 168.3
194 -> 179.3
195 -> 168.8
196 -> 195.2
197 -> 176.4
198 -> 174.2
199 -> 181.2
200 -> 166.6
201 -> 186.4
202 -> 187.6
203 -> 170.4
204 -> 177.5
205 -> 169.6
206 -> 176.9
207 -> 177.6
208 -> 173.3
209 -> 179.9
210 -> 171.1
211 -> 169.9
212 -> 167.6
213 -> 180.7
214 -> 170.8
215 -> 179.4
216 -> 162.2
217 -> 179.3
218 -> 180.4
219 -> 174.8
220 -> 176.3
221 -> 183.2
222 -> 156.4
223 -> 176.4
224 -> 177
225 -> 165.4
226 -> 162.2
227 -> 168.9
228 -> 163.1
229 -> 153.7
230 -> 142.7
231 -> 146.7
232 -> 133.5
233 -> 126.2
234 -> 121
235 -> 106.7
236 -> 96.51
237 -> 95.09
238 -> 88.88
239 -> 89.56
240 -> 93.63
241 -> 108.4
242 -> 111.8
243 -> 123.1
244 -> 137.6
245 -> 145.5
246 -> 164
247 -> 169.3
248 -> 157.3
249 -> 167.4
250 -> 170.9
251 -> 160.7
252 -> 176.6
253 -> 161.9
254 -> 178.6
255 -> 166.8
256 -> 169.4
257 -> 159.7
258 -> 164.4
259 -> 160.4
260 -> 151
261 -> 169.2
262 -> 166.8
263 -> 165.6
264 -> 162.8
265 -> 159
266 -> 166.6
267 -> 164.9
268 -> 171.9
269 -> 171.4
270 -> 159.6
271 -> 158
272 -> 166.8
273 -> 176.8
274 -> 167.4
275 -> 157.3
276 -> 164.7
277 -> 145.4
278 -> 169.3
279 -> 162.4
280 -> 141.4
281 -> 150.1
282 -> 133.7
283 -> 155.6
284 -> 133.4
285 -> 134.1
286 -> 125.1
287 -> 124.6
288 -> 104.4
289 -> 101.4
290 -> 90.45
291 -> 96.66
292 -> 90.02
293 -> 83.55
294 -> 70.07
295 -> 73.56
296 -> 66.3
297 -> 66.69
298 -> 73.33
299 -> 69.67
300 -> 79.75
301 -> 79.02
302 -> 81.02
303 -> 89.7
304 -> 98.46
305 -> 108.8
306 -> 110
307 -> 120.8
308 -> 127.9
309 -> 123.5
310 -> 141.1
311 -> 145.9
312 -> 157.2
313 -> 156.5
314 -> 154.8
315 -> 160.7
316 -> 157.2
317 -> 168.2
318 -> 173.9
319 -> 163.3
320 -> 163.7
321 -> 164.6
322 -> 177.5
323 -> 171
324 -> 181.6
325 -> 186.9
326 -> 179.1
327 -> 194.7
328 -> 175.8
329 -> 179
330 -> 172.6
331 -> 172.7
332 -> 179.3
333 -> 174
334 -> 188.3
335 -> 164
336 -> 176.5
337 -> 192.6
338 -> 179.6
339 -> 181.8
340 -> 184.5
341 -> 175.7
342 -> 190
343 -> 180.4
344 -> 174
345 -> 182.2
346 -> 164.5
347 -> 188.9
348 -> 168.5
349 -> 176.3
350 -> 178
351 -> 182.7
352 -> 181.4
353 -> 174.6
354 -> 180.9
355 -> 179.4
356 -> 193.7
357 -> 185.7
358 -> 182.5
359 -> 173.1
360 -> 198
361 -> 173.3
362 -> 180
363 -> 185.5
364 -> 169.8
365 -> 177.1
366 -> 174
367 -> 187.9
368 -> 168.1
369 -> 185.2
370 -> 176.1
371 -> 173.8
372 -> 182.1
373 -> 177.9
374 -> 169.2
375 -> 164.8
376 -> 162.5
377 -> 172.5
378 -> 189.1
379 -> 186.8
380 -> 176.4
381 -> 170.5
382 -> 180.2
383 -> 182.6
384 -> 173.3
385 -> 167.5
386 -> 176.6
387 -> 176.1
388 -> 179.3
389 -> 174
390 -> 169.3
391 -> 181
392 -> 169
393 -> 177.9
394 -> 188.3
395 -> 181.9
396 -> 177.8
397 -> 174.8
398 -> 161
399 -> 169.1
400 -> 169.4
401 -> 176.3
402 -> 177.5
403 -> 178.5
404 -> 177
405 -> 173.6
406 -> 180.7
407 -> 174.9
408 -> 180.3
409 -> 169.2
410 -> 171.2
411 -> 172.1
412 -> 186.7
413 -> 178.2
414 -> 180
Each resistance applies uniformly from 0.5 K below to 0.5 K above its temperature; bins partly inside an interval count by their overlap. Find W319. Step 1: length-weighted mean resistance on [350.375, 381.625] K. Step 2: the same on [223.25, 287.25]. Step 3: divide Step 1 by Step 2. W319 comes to 1.19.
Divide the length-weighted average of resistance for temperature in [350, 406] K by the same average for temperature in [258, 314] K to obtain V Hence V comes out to 1.4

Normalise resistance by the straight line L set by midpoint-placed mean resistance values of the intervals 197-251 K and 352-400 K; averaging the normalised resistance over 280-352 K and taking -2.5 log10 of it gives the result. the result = 0.17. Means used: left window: 156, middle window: 144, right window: 177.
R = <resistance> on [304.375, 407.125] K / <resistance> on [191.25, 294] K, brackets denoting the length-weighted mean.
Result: 1.1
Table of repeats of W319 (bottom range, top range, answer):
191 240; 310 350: 1.08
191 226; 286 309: 0.53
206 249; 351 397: 1.18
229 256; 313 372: 1.29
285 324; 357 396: 1.48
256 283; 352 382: 1.11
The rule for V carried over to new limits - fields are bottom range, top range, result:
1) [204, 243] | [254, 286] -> 1.05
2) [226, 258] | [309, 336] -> 1.19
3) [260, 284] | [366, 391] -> 1.10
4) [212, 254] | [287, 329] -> 0.85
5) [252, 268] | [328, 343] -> 1.09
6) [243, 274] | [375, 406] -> 1.07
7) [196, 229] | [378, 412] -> 1.01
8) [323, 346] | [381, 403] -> 0.98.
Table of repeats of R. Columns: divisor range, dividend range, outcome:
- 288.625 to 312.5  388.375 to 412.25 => 1.80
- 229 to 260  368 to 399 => 1.25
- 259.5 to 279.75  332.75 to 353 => 1.10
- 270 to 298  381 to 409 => 1.39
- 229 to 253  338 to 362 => 1.36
